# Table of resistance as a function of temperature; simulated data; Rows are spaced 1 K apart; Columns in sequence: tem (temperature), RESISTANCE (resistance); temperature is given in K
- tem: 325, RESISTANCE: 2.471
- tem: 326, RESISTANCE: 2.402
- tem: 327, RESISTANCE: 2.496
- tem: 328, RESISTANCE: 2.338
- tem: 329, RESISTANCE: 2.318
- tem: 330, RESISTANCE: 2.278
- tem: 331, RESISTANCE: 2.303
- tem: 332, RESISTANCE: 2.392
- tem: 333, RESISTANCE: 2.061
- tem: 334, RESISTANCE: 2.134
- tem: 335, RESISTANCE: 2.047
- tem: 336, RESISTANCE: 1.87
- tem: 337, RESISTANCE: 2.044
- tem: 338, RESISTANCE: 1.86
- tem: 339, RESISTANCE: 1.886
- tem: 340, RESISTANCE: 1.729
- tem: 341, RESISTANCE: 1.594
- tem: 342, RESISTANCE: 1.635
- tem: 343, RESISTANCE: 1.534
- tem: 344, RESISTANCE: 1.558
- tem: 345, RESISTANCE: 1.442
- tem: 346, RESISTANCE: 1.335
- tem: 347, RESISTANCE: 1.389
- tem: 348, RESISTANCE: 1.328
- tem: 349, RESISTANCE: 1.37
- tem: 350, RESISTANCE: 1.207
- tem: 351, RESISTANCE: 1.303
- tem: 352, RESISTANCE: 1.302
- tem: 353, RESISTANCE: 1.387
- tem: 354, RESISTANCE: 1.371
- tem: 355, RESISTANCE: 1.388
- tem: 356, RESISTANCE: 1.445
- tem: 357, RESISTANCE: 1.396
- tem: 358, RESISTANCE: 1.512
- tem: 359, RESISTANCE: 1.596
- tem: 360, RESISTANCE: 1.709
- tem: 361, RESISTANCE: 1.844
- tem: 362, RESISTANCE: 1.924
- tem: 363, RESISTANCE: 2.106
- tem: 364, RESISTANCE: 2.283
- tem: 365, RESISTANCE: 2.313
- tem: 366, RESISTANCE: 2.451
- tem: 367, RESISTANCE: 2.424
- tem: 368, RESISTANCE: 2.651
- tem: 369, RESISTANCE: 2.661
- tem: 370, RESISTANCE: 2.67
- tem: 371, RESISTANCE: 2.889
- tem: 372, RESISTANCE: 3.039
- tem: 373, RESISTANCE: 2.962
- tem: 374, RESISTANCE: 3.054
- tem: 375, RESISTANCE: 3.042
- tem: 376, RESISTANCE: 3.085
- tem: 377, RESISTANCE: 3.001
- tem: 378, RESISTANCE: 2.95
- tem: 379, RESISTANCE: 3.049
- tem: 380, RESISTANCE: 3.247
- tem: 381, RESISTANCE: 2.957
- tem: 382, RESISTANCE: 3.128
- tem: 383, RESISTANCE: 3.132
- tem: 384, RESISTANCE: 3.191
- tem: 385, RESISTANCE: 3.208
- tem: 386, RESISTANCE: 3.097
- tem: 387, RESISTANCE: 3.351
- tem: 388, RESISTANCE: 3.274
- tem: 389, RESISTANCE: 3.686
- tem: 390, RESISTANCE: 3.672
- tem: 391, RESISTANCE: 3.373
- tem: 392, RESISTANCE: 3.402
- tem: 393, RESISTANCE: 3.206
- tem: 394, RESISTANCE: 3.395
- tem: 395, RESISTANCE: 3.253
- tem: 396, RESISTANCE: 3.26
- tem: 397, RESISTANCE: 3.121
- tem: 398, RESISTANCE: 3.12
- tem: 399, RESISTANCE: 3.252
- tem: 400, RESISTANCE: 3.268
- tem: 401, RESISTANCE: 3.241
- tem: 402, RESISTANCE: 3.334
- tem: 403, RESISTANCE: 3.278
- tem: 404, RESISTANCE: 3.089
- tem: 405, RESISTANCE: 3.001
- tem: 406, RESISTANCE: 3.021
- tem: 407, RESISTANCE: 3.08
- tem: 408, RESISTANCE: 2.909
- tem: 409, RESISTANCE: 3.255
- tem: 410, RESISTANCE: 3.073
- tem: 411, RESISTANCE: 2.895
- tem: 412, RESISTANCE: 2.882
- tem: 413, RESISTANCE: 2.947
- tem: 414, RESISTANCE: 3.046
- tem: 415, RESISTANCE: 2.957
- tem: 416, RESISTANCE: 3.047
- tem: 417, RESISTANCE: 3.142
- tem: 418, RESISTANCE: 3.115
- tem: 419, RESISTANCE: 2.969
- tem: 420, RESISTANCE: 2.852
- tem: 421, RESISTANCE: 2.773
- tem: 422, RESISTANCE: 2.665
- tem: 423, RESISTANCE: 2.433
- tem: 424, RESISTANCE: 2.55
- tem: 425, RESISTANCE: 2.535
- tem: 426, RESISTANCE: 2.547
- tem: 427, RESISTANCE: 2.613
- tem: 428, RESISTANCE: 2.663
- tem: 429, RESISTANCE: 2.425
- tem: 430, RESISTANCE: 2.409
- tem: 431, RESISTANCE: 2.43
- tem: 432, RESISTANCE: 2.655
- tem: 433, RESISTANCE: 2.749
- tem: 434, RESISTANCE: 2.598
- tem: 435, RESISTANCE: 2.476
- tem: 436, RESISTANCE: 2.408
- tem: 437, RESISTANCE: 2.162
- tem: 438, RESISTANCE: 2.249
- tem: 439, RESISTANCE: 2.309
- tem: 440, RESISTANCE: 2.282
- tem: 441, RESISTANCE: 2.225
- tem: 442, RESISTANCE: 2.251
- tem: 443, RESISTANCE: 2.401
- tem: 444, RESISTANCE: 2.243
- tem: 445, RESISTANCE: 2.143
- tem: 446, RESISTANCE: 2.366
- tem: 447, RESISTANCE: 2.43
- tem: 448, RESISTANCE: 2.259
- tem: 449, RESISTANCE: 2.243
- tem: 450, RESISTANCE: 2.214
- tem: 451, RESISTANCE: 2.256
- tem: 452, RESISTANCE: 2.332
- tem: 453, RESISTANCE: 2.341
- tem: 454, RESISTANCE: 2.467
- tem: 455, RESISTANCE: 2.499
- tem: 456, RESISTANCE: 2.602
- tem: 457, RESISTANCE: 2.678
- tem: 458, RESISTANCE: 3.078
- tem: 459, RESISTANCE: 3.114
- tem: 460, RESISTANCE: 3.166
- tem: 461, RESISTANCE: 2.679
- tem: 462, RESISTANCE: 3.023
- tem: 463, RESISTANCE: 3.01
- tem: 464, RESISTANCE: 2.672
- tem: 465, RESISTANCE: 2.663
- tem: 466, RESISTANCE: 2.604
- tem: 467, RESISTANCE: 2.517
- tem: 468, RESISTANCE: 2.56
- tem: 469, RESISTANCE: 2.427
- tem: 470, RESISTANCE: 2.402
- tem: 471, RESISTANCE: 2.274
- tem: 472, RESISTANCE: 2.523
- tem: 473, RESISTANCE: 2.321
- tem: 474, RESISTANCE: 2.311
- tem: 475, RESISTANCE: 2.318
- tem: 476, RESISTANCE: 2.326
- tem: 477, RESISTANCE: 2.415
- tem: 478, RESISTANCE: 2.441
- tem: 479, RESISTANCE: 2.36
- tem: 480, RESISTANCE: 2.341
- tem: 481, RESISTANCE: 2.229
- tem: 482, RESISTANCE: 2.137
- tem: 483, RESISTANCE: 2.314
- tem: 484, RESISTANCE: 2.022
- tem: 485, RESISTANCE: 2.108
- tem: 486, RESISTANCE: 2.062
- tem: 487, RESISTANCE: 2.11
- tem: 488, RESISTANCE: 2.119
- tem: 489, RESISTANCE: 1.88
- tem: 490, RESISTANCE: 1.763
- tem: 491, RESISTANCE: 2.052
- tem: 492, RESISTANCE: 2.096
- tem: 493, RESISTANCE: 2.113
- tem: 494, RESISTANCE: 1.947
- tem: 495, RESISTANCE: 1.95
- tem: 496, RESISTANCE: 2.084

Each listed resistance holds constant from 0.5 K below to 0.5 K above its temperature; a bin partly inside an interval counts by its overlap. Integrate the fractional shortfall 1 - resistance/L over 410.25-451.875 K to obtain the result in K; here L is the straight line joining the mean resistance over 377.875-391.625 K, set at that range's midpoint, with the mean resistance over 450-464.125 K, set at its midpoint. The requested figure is 4.9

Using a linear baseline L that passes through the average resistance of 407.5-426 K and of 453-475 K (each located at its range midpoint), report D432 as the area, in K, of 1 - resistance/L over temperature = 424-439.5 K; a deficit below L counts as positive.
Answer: 1.8 K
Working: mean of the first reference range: 2.88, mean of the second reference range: 2.63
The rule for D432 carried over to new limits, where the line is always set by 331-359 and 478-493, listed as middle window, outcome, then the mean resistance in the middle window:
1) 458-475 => -4.88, 2.64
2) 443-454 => -1.68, 2.3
